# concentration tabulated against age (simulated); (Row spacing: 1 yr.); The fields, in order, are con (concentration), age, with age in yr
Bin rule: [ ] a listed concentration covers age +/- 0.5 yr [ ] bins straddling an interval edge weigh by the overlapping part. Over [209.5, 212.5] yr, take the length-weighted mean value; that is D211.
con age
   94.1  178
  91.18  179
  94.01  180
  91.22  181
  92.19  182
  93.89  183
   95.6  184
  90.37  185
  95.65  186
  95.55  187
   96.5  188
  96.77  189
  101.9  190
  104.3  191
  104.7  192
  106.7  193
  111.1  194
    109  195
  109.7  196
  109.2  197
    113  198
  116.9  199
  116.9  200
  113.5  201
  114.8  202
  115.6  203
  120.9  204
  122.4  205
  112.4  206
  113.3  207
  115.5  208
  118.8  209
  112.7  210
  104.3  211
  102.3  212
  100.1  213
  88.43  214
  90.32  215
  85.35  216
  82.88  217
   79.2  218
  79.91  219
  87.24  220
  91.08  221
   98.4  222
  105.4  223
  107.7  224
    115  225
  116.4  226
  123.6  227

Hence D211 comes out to 106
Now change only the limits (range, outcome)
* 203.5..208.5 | 117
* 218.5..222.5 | 89.2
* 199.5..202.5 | 115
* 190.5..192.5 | 104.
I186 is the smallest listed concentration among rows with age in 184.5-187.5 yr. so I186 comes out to 90.37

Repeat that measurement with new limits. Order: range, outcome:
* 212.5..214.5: 88.43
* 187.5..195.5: 96.5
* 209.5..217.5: 82.88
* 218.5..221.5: 79.91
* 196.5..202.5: 109.2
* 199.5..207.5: 112.4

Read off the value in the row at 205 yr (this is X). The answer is 122.4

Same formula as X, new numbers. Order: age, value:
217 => 82.88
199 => 116.9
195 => 109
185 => 90.37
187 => 95.55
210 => 112.7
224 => 107.7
